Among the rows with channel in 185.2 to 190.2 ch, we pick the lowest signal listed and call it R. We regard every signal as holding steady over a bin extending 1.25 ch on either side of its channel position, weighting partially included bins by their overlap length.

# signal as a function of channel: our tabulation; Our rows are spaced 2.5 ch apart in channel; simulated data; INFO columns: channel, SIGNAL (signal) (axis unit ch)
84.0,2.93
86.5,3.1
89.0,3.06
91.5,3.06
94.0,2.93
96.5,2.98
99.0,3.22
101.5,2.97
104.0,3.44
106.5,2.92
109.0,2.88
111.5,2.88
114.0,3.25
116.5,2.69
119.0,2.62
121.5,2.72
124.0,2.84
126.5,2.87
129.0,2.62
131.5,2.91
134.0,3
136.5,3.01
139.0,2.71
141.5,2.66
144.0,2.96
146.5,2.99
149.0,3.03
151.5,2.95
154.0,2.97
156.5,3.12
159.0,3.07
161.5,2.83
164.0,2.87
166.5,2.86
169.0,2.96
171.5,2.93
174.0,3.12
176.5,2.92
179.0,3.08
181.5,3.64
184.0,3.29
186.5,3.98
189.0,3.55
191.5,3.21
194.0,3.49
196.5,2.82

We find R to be 3.55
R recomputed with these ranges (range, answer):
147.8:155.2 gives 2.95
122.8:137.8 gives 2.62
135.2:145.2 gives 2.66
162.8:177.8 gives 2.86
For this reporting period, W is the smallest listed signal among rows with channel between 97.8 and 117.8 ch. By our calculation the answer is 2.69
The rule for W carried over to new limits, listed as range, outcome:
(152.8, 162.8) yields 2.83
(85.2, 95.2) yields 2.93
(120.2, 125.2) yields 2.72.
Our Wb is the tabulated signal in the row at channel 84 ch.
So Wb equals 2.93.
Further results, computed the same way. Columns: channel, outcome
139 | 2.71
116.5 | 2.69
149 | 3.03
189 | 3.55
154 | 2.97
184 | 3.29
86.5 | 3.1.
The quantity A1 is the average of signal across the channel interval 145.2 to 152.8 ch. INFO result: 2.99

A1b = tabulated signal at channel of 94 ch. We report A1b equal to 2.93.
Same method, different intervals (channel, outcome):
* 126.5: 2.87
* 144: 2.96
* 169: 2.96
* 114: 3.25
